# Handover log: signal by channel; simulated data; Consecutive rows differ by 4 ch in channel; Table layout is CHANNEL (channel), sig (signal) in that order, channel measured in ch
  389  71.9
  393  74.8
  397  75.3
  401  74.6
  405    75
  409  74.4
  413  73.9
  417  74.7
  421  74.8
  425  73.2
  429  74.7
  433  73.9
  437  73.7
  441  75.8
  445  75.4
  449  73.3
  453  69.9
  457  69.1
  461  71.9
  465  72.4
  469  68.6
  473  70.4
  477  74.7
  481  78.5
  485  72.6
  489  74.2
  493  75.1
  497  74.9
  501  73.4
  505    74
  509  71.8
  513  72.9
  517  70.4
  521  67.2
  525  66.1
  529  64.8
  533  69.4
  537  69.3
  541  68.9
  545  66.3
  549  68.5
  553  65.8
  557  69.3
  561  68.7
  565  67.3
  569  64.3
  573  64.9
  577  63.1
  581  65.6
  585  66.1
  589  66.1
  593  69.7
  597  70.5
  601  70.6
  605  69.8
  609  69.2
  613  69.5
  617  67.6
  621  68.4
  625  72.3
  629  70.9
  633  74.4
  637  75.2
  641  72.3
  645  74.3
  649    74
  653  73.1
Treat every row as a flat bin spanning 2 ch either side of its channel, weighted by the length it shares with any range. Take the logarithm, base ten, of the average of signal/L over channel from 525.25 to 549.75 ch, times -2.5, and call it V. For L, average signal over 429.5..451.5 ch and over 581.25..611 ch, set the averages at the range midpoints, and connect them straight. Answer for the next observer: 0.05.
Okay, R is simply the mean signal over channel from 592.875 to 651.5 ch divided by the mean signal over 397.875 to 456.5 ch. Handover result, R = 1.0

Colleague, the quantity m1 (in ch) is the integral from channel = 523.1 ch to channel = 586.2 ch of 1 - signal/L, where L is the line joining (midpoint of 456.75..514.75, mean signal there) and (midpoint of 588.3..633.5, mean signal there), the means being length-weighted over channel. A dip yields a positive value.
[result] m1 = 4.0 ch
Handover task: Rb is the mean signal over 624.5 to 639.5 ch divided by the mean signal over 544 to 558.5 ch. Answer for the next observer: 1.1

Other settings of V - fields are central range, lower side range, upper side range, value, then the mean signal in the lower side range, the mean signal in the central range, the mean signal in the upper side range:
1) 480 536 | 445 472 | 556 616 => -0.028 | 71.2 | 71.6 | 67.6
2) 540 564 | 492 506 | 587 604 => 0.057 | 74.3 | 67.9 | 69.3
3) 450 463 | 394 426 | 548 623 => 0.033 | 74.5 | 70.5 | 67.6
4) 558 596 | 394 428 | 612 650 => 0.096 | 74.5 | 66.4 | 71.9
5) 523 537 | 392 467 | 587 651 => 0.080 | 73.7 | 67.1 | 70.9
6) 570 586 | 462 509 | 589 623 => 0.087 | 73.4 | 64.8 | 69.2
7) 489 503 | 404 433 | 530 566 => -0.057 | 74.3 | 74.4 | 68.1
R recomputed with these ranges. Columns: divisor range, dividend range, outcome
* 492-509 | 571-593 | 0.89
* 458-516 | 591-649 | 0.97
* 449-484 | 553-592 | 0.92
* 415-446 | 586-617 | 0.93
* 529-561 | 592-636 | 1.03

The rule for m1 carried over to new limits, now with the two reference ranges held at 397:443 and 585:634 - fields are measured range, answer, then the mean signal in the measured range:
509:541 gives 1.3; 68.8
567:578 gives 1.0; 64.2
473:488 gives -0.3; 74.5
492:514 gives -0.4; 73.7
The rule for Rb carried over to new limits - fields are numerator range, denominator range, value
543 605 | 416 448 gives 0.90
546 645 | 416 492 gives 0.94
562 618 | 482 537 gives 0.95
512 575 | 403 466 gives 0.92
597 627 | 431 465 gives 0.96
